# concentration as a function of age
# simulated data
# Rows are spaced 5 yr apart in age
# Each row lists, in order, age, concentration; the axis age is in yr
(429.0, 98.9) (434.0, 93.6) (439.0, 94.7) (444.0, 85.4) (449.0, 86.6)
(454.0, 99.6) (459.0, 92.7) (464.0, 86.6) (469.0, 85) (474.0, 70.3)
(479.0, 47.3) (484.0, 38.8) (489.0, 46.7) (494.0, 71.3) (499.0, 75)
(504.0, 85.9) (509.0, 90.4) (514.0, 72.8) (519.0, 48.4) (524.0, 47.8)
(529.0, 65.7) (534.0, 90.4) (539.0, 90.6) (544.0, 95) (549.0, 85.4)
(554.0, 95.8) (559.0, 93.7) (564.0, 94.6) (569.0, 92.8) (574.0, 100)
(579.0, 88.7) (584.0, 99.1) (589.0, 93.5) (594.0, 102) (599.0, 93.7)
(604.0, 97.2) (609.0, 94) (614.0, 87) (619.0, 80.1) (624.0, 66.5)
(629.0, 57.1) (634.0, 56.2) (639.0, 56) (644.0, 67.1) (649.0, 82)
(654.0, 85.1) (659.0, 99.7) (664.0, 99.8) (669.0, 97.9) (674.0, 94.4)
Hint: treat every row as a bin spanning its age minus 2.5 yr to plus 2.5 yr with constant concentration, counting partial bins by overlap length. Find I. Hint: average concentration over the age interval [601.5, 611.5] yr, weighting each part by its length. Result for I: 95.6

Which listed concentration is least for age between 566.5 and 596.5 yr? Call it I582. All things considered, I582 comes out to 88.7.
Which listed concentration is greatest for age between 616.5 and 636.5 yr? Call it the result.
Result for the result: 80.1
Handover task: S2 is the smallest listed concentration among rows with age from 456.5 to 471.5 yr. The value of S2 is 85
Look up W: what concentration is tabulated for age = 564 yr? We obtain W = 94.6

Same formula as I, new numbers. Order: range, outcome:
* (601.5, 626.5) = 85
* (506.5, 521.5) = 70.5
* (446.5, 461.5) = 93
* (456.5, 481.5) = 76.4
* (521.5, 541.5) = 73.6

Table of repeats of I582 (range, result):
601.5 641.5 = 56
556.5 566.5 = 93.7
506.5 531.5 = 47.8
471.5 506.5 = 38.8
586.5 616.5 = 87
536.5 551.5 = 85.4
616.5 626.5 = 66.5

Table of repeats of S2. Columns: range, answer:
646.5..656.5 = 82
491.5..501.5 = 71.3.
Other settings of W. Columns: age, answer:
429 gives 98.9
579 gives 88.7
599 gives 93.7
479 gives 47.3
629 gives 57.1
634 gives 56.2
